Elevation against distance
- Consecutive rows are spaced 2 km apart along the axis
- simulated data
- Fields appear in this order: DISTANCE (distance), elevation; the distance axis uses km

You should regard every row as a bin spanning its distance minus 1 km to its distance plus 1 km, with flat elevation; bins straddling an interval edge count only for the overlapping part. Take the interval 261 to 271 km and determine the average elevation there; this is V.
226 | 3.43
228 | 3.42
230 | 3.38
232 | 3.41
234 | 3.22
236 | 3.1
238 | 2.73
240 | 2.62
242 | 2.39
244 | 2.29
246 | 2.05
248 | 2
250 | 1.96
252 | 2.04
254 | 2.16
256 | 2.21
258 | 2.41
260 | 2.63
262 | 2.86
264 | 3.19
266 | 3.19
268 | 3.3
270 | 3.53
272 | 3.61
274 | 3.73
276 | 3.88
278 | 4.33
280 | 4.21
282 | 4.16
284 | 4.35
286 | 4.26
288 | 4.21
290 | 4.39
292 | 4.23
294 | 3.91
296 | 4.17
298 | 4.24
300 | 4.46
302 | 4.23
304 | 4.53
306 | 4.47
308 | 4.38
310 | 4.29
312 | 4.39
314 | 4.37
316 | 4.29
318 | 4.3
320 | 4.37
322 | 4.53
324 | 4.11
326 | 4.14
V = 3.21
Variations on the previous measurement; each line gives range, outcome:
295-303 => 4.28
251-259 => 2.21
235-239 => 2.92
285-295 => 4.2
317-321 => 4.33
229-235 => 3.34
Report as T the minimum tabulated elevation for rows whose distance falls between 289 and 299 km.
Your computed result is 3.91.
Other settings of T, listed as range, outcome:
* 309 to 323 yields 4.29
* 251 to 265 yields 2.04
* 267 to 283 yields 3.3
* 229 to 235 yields 3.22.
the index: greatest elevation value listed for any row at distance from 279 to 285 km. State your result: 4.35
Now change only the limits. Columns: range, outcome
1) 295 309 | 4.53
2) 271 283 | 4.33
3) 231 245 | 3.41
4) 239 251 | 2.62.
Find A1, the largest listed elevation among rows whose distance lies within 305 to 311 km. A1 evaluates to 4.47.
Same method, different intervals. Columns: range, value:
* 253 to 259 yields 2.41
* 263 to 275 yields 3.73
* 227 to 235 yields 3.42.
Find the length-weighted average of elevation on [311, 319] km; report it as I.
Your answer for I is 4.34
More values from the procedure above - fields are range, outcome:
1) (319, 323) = 4.45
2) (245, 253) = 2.01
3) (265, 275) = 3.47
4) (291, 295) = 4.07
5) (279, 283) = 4.19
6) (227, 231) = 3.4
